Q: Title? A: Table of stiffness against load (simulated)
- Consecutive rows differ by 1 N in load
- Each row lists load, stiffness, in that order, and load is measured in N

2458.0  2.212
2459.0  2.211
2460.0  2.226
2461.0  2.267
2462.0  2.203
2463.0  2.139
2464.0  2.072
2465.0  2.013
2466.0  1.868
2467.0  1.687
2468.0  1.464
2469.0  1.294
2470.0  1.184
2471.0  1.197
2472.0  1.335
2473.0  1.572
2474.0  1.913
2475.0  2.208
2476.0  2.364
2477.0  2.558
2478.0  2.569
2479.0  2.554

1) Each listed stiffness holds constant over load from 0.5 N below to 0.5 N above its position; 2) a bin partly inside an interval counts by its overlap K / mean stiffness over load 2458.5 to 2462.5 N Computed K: 2.23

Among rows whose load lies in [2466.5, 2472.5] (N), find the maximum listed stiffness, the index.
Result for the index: 1.687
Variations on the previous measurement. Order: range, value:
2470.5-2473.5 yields 1.572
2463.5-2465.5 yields 2.072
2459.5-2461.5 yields 2.267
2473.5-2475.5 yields 2.208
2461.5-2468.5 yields 2.203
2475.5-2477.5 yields 2.558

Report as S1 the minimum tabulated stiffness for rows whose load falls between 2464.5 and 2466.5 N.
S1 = 1.868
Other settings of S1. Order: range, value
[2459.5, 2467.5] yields 1.687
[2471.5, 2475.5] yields 1.335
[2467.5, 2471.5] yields 1.184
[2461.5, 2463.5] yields 2.139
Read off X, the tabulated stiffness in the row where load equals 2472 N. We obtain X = 1.335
